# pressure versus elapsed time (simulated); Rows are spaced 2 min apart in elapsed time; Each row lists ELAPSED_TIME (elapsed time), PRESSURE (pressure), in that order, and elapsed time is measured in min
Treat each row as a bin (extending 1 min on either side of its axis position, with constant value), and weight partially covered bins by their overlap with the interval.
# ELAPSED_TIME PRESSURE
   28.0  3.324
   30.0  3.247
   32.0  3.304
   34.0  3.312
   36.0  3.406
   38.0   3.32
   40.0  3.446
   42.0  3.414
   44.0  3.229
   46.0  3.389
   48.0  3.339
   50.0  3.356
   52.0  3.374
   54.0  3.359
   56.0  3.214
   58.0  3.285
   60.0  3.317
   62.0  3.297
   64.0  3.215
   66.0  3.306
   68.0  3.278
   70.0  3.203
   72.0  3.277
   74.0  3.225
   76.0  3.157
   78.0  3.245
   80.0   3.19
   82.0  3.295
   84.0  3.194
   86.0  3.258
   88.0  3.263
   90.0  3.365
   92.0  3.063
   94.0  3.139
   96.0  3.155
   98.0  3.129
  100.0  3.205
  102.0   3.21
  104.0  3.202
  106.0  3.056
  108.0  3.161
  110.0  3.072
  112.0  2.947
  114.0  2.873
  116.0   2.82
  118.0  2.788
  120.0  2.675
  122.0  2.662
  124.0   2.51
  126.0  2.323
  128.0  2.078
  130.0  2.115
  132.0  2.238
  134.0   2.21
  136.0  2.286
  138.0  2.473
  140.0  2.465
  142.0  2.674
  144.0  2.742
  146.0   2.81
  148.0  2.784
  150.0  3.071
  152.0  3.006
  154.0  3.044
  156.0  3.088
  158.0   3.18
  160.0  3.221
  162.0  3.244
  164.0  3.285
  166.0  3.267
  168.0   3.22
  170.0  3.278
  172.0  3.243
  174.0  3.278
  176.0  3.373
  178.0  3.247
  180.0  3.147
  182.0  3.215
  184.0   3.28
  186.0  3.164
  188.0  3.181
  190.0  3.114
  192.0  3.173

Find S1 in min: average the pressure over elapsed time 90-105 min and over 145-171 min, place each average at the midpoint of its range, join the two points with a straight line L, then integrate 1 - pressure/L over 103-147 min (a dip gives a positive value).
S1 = 7.0 min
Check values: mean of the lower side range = 3.17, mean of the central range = 2.64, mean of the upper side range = 3.12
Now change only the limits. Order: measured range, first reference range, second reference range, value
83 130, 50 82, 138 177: 3.40 min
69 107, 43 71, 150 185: 0.82 min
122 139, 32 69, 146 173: 4.72 min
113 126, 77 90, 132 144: 0.10 min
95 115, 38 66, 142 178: 0.76 min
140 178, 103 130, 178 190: -0.65 min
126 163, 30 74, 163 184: 6.48 min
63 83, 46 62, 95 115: 0.01 min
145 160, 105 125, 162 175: 0.61 min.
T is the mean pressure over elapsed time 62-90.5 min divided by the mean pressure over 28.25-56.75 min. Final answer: 0.97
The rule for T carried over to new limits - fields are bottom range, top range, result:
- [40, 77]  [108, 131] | 0.80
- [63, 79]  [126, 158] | 0.81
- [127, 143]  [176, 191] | 1.38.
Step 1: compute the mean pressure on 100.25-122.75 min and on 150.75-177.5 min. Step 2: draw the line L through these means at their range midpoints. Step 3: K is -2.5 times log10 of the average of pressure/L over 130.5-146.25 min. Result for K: 0.25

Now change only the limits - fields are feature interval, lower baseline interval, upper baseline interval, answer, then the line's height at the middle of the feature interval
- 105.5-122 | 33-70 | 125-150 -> -0.080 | 2.7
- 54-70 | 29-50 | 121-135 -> -0.067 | 3.08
